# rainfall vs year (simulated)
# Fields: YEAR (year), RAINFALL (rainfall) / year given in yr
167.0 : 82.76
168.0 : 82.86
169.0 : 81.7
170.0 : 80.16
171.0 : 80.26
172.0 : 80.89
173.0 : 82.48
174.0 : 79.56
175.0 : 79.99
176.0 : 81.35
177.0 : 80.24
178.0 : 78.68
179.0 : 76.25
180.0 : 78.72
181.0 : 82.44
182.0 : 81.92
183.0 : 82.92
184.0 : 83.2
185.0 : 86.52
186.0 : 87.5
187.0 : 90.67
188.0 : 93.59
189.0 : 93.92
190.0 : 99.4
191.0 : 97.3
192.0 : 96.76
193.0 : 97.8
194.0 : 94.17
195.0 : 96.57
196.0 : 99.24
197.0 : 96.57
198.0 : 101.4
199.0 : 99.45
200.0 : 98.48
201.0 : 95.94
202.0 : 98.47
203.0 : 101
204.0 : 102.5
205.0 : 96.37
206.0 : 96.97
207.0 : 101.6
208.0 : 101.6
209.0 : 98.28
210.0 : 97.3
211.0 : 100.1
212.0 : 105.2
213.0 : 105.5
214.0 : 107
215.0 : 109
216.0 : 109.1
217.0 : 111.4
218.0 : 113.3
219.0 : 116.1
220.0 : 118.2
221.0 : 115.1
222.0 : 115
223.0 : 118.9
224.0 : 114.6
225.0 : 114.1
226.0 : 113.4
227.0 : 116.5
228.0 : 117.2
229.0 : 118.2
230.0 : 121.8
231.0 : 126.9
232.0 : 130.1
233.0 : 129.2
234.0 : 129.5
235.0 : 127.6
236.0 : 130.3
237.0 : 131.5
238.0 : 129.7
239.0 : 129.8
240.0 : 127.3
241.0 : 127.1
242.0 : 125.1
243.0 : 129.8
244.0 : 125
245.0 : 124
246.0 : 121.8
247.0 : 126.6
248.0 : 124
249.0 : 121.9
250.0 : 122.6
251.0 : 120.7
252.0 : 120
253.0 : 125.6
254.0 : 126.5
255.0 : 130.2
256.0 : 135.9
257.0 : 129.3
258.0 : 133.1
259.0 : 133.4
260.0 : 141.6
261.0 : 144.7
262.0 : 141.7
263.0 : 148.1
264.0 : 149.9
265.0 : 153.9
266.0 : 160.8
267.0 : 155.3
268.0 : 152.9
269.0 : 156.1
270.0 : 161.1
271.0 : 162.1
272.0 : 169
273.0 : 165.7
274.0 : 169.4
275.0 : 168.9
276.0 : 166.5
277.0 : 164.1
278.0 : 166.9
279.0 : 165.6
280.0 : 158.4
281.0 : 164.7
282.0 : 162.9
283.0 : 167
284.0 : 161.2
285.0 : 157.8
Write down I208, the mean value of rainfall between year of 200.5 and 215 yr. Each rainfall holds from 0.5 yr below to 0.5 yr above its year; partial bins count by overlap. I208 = 101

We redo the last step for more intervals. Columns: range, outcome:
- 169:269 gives 112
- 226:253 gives 125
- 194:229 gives 106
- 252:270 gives 142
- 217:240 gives 122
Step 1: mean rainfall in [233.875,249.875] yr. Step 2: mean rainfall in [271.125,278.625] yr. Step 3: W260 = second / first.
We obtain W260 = 1.32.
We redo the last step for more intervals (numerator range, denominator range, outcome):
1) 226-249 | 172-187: 1.53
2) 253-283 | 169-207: 1.70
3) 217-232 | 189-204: 1.20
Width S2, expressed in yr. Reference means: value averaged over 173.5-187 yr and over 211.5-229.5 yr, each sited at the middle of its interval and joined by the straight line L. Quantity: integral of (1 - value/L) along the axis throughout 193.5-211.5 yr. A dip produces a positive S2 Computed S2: 0.07 yr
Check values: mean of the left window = 81.8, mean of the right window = 113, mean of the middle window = 98.7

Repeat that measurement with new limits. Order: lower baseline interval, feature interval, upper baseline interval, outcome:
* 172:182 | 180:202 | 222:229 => -0.6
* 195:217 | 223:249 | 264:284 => 0.7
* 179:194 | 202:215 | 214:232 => 0.5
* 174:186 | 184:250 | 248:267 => -2.1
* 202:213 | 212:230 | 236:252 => -0.7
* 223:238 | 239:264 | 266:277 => 2.3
